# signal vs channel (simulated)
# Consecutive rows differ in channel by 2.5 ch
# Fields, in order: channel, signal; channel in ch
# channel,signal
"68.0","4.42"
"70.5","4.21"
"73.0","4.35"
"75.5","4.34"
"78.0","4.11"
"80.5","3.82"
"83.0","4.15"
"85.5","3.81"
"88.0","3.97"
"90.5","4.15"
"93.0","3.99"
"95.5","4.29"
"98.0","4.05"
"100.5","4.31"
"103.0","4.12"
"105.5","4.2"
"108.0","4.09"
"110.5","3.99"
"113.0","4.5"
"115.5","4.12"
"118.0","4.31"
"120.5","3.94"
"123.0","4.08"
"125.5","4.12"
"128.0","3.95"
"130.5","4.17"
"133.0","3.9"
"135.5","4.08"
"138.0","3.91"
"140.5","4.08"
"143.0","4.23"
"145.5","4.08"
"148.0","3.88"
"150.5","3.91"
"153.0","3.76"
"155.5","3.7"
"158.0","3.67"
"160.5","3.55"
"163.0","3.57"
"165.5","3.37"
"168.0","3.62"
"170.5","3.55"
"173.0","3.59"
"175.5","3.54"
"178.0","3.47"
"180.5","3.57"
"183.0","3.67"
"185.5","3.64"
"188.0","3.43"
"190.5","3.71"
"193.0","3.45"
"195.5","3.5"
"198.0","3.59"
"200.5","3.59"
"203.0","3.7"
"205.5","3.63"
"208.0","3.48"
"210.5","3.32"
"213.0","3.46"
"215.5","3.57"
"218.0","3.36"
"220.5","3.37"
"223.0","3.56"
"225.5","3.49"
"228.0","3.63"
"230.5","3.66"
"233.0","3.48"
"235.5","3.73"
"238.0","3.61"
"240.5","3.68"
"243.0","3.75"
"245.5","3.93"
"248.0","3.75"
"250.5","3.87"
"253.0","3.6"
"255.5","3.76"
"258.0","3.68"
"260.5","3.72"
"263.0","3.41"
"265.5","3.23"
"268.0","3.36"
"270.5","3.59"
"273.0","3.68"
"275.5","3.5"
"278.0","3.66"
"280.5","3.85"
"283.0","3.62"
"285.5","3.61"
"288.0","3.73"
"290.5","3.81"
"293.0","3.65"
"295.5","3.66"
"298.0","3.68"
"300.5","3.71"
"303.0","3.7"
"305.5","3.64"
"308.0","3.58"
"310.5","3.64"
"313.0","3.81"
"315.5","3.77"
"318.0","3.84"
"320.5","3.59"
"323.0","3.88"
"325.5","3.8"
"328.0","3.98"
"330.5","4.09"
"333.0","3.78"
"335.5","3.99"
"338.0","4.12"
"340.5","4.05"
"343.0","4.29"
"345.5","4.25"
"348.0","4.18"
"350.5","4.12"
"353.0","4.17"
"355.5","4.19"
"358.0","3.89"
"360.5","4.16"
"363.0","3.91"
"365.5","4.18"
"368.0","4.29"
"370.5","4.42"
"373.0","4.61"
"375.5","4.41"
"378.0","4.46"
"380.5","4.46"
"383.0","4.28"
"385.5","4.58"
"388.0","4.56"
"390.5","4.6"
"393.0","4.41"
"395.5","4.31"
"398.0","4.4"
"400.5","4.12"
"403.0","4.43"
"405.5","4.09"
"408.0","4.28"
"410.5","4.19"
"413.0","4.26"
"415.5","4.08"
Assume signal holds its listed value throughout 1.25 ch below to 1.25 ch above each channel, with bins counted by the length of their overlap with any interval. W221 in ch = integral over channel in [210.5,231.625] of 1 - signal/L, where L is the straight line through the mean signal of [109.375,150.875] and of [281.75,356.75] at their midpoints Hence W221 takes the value 2.5 ch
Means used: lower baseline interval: 4.08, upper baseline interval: 3.86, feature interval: 3.5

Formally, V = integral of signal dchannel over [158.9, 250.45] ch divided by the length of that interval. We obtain 3.58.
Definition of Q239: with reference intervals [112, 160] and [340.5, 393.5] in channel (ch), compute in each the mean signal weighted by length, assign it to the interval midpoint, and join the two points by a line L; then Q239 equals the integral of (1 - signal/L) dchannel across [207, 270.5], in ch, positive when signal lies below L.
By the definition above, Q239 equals 8.6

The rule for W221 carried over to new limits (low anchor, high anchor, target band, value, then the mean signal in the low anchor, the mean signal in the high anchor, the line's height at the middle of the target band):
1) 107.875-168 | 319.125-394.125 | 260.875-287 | 3.44 ch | 3.95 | 4.19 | 4.1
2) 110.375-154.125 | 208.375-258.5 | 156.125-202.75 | 3.43 ch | 4.06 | 3.61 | 3.85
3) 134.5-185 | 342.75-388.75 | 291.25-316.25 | 2.63 ch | 3.74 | 4.28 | 4.12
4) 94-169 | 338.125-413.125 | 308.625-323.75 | 1.68 ch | 3.99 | 4.28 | 4.21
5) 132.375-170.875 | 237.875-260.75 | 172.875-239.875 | 3.95 ch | 3.81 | 3.74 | 3.77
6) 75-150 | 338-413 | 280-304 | 2.97 ch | 4.09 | 4.28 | 4.22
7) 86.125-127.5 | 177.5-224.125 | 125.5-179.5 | 0.65 ch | 4.13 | 3.53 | 3.84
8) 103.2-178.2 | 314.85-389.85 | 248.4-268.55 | 2.23 ch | 3.91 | 4.15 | 4.04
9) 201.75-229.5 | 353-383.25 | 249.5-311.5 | 3.12 ch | 3.51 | 4.27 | 3.83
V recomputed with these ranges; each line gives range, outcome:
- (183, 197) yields 3.56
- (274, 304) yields 3.68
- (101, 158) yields 4.05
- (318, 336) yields 3.87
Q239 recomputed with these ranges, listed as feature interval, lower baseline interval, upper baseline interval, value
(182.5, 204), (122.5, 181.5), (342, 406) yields 1.7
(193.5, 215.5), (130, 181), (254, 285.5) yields 0.9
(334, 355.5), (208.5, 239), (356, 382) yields 0.0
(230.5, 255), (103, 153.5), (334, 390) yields 2.7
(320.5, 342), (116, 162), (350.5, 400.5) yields 1.6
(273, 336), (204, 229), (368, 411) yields 3.3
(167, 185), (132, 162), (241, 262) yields 1.3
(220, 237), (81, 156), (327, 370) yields 2.1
